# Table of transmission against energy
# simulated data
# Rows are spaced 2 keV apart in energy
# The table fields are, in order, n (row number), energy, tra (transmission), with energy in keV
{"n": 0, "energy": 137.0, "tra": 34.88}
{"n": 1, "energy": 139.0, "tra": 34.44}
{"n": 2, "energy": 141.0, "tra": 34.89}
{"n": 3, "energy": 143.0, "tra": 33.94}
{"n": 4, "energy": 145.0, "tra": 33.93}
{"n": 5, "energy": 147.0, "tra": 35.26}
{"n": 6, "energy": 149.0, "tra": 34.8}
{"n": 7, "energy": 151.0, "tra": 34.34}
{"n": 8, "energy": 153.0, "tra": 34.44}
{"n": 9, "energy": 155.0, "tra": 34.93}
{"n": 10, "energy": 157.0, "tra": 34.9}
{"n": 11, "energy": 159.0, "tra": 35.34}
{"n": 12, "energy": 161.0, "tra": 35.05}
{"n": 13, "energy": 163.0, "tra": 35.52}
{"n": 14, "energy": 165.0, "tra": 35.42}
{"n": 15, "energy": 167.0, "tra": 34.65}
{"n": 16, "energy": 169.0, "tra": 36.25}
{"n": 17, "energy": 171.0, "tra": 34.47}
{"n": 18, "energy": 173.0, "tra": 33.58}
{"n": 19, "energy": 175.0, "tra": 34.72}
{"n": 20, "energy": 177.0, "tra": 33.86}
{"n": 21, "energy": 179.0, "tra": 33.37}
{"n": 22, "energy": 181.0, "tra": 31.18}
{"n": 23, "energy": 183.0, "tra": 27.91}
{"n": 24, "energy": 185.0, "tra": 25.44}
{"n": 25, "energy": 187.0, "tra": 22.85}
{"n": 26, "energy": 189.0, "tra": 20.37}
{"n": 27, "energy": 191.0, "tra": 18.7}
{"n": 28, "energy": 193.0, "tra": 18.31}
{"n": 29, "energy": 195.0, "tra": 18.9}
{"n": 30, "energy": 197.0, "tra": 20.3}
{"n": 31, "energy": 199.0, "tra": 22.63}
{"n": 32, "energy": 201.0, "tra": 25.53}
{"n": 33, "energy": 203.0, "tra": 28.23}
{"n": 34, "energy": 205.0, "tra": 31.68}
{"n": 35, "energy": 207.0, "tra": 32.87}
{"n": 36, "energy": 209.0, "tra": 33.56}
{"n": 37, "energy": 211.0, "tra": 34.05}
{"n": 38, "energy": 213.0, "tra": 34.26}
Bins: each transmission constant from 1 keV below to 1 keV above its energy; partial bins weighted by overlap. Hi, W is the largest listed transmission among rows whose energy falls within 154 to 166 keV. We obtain 35.52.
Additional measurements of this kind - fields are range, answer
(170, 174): 34.47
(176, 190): 33.86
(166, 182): 36.25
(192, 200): 22.63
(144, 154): 35.26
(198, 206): 31.68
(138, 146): 34.89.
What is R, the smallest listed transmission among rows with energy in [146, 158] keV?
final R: 34.34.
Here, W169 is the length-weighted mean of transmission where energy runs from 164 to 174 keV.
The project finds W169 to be 34.9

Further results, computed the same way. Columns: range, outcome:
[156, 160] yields 35.1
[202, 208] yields 30.9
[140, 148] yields 34.5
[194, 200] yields 20.6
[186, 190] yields 21.6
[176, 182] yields 32.8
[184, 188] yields 24.1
